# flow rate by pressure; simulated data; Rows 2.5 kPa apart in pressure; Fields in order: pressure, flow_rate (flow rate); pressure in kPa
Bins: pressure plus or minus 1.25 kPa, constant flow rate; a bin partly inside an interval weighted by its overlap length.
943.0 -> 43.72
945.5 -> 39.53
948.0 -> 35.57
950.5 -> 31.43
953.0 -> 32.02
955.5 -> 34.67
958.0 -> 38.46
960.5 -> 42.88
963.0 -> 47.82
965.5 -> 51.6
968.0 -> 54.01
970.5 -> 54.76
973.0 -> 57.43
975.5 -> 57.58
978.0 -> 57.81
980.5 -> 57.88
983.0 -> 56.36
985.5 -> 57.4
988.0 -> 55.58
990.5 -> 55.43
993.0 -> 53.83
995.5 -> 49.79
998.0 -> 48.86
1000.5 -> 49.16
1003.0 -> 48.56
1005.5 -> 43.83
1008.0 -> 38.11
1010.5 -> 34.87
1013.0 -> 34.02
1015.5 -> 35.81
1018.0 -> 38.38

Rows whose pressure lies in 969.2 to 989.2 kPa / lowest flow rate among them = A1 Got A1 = 54.76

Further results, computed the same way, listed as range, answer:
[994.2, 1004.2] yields 48.56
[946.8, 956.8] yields 31.43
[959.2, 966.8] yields 42.88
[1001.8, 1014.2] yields 34.02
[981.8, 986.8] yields 56.36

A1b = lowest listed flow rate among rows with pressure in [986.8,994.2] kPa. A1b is 53.83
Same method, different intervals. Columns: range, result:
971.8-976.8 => 57.43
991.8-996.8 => 49.79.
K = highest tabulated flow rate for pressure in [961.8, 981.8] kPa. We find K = 57.88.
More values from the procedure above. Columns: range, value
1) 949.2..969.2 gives 54.01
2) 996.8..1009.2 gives 49.16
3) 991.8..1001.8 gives 53.83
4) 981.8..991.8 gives 57.4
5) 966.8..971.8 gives 54.76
